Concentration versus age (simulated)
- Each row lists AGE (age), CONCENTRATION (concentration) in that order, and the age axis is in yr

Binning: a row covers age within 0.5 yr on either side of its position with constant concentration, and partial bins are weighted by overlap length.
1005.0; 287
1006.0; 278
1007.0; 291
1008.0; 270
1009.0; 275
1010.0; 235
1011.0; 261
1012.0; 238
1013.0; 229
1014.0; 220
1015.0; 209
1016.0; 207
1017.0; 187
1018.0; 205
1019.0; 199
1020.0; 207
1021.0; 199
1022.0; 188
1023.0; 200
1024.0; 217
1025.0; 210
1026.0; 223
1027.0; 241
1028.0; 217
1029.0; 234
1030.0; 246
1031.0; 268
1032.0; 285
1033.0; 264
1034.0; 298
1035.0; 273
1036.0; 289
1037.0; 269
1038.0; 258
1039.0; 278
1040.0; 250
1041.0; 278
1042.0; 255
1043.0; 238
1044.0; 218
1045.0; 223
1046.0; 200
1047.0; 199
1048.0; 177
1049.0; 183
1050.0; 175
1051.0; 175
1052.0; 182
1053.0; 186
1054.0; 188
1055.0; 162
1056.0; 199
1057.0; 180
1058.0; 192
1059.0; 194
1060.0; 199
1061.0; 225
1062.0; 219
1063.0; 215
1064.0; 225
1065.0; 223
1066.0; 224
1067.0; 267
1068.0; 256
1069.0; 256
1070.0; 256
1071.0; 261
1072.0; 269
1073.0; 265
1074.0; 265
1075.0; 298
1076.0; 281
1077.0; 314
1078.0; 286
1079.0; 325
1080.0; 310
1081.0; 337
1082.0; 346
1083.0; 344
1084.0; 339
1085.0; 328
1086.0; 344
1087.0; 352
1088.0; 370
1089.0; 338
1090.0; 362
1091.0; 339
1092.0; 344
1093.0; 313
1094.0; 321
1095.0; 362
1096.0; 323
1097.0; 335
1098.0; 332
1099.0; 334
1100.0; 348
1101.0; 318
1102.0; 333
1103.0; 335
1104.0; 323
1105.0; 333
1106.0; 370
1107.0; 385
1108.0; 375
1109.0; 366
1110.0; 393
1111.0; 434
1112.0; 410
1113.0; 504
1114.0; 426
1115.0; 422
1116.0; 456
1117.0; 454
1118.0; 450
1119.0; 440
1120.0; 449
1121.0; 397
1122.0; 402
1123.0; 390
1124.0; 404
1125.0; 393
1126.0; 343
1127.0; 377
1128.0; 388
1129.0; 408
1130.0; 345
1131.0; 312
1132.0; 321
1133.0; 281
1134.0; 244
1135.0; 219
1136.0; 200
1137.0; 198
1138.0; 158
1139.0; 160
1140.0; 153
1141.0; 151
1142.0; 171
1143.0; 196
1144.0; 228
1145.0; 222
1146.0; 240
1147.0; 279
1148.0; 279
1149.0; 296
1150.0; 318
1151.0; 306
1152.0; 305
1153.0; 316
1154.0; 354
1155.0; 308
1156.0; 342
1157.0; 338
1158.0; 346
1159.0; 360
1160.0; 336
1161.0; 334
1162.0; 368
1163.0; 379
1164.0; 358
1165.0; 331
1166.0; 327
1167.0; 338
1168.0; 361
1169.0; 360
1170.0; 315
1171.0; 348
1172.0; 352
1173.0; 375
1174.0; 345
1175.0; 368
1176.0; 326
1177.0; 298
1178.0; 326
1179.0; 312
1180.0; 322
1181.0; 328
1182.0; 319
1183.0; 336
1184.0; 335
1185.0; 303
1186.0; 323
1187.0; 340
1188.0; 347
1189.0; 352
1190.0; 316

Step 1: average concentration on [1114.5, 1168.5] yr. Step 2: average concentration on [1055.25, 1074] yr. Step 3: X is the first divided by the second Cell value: 1.4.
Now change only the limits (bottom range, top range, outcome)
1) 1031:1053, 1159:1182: 1.45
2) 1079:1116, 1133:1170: 0.79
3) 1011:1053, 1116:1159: 1.36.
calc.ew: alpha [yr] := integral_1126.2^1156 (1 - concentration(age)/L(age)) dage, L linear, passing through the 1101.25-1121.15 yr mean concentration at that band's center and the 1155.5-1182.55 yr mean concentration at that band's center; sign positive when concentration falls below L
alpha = 8.2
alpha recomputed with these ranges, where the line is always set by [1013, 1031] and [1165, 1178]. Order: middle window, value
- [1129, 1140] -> 2.2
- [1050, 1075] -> 2.9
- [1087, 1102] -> -3.4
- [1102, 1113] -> -3.4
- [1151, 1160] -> -0.1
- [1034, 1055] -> 0.7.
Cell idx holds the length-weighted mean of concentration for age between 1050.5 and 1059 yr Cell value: 184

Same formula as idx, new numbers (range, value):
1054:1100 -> 285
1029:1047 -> 256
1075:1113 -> 345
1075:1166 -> 332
